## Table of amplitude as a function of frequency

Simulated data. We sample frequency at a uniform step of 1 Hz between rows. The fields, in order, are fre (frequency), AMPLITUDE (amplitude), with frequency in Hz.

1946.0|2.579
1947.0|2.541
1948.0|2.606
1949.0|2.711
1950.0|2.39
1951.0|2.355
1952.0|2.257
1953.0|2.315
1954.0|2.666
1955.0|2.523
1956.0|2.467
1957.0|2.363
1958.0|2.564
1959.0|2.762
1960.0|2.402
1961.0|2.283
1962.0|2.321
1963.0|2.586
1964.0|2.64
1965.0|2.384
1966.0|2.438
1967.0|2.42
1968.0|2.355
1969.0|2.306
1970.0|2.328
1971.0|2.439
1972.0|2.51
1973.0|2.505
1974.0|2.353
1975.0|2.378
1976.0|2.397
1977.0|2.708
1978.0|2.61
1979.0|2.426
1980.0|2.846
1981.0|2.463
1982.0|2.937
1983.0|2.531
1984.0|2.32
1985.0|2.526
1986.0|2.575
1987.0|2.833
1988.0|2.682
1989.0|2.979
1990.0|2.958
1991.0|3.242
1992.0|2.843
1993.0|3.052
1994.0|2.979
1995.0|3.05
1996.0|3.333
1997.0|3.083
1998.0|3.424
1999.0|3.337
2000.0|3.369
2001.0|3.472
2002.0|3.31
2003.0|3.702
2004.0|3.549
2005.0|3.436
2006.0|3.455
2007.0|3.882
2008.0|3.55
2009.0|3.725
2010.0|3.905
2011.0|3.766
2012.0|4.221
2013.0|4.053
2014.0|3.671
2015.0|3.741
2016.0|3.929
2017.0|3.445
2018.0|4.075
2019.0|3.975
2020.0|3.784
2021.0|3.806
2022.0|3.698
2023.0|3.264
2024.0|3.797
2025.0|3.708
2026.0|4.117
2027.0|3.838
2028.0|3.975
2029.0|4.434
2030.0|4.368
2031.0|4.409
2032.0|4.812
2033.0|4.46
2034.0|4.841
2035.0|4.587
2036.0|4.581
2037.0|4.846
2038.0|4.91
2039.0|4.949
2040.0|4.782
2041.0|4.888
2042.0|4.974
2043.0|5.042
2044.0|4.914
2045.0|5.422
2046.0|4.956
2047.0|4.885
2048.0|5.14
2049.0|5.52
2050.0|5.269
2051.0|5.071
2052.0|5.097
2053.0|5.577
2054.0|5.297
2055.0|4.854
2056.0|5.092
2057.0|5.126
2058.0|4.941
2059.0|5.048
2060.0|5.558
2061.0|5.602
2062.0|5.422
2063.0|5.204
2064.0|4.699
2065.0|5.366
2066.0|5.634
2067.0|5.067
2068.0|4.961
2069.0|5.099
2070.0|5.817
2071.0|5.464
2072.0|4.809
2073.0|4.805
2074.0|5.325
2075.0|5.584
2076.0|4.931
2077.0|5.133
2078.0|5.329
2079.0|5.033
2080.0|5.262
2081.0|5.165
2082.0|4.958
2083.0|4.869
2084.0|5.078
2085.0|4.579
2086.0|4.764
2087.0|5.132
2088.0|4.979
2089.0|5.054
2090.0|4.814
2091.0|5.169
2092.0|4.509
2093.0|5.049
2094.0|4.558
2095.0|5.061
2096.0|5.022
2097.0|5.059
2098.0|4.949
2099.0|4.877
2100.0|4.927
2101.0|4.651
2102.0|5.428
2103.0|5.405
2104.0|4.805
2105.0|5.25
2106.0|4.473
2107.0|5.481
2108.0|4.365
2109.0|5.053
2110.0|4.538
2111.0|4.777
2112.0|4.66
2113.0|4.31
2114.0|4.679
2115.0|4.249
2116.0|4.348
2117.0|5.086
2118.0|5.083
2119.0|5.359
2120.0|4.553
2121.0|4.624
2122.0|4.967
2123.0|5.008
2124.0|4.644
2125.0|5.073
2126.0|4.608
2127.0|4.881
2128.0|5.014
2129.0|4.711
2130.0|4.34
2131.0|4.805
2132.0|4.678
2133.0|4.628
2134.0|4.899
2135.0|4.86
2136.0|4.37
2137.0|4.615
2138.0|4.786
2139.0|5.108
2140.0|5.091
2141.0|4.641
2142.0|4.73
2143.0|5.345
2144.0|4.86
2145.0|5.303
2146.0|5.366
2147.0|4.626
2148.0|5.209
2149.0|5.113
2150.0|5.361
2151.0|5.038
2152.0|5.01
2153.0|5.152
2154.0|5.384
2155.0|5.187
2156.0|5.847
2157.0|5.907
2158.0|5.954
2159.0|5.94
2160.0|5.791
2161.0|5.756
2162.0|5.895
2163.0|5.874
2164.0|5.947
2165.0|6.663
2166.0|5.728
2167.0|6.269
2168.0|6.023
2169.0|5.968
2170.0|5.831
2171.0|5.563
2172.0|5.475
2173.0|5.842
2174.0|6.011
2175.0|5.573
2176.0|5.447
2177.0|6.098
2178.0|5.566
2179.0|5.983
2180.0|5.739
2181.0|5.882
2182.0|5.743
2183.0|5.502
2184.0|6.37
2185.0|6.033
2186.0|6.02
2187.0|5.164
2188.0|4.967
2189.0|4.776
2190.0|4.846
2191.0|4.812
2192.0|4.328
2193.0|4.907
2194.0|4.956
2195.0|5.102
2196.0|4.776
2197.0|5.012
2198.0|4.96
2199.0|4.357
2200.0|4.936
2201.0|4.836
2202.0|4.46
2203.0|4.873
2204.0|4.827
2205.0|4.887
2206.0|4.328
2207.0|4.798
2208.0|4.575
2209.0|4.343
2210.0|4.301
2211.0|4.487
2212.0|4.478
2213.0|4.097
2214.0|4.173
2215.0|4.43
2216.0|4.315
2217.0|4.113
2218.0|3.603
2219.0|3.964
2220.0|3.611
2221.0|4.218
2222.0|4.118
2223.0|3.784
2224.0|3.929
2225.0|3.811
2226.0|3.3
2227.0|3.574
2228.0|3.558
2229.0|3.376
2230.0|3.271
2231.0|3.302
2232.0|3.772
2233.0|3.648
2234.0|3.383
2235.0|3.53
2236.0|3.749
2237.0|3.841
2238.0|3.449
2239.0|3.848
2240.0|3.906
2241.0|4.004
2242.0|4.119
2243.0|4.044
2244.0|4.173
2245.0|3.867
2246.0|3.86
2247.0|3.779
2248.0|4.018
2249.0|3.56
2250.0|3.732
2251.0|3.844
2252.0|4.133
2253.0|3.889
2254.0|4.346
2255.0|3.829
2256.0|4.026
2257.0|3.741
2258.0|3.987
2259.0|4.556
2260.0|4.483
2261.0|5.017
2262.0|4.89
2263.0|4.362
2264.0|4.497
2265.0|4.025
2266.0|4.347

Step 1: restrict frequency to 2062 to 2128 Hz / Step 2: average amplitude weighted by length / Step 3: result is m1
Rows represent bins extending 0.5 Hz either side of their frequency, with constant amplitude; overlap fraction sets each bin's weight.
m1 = 4.96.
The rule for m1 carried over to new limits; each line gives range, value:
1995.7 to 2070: 4.43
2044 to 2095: 5.12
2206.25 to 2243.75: 3.92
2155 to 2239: 4.85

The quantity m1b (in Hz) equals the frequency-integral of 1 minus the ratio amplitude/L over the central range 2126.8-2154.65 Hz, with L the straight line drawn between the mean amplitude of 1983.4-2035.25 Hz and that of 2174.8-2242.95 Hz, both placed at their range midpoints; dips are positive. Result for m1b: -4.9 Hz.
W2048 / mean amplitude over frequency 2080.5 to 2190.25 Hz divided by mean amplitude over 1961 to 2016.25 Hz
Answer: 1.73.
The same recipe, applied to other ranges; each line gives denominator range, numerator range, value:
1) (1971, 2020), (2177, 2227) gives 1.49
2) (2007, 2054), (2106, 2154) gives 1.10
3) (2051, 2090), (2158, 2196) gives 1.09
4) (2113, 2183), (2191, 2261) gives 0.78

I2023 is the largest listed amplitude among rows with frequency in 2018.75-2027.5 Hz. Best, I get 4.117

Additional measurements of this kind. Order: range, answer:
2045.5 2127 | 5.817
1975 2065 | 5.602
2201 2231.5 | 4.887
